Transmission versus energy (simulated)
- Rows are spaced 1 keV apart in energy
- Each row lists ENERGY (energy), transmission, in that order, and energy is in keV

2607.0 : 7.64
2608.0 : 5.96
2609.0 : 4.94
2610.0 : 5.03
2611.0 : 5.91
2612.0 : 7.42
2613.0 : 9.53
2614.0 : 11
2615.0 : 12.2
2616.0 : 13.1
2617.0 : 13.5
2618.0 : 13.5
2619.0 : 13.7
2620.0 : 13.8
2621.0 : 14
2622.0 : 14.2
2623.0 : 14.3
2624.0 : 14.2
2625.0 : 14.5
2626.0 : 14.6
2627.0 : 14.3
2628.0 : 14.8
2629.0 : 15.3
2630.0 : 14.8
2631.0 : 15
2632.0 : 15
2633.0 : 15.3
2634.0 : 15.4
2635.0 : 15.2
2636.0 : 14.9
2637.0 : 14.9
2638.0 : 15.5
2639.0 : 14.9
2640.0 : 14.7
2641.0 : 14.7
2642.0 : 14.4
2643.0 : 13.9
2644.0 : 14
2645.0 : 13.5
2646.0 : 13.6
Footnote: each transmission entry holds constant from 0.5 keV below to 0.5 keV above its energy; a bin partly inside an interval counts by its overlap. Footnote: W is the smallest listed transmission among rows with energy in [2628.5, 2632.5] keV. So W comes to 14.8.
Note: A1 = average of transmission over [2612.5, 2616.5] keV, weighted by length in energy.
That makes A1 11.5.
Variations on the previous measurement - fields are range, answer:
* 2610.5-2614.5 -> 8.46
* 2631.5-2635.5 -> 15.2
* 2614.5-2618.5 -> 13.1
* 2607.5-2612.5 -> 5.85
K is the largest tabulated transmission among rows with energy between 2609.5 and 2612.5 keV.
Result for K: 7.42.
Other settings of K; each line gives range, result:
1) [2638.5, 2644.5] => 14.9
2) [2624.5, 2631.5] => 15.3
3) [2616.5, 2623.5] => 14.3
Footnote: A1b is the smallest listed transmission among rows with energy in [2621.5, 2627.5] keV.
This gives 14.2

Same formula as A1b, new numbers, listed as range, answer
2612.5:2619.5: 9.53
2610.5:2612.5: 5.91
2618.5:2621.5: 13.7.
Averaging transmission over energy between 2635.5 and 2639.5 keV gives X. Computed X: 15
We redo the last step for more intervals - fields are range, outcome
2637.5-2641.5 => 14.9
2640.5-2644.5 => 14.2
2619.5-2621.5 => 13.9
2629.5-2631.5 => 14.9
